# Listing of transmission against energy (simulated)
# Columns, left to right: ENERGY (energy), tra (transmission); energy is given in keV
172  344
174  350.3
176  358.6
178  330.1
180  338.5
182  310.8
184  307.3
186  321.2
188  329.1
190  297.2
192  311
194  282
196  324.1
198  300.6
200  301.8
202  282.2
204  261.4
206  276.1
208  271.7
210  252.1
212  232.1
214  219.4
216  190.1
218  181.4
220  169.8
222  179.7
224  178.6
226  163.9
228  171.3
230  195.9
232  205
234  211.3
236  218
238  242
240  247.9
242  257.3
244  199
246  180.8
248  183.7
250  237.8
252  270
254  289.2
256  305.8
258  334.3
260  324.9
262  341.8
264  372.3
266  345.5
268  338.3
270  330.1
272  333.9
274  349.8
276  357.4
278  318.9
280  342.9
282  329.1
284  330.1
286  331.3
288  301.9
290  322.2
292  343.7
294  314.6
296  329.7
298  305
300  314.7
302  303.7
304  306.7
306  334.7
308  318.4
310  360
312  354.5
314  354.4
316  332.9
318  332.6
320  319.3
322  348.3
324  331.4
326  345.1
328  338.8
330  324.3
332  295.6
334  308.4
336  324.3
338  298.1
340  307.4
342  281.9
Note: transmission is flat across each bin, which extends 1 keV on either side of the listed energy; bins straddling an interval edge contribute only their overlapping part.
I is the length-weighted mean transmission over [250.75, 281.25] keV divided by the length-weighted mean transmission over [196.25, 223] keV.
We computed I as 1.36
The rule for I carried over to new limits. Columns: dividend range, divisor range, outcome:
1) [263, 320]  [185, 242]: 1.36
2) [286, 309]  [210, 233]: 1.65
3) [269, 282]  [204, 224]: 1.54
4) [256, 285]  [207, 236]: 1.67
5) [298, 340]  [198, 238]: 1.47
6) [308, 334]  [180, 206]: 1.11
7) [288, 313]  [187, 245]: 1.35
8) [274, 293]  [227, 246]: 1.55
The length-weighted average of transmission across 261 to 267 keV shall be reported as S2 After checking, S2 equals 353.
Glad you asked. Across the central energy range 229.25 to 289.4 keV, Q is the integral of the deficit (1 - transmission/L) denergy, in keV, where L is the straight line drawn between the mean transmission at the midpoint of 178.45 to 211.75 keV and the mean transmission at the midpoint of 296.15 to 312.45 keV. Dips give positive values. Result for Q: 4.9 keV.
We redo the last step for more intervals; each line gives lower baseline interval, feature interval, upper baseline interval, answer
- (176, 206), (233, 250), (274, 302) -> 5.3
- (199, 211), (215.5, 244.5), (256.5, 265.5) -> 9.9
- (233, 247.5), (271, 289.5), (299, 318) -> -3.1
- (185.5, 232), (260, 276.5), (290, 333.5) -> -2.9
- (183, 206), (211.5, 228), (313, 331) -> 6.5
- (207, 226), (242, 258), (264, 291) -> 1.9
